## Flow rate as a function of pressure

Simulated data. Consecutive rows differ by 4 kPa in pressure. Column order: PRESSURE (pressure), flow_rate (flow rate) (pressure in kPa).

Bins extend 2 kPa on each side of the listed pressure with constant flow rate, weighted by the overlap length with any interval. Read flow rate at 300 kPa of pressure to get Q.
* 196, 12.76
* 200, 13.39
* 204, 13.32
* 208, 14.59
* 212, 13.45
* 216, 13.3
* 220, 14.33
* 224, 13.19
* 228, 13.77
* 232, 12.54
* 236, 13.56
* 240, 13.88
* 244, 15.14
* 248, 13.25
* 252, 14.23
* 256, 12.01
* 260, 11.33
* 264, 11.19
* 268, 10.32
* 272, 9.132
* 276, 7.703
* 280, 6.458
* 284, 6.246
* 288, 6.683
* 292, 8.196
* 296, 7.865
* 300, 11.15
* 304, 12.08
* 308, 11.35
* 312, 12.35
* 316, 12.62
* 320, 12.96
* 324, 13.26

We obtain 11.15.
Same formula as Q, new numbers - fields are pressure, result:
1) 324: 13.26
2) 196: 12.76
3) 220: 14.33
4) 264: 11.19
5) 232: 12.54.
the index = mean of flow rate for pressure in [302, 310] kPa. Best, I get 11.7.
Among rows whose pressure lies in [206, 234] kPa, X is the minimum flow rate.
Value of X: 12.54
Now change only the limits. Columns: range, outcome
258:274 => 9.132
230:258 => 12.01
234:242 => 13.56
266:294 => 6.246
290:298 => 7.865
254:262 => 11.33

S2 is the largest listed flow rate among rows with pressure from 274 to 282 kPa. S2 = 7.703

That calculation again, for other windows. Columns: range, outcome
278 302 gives 11.15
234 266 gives 15.14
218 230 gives 14.33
